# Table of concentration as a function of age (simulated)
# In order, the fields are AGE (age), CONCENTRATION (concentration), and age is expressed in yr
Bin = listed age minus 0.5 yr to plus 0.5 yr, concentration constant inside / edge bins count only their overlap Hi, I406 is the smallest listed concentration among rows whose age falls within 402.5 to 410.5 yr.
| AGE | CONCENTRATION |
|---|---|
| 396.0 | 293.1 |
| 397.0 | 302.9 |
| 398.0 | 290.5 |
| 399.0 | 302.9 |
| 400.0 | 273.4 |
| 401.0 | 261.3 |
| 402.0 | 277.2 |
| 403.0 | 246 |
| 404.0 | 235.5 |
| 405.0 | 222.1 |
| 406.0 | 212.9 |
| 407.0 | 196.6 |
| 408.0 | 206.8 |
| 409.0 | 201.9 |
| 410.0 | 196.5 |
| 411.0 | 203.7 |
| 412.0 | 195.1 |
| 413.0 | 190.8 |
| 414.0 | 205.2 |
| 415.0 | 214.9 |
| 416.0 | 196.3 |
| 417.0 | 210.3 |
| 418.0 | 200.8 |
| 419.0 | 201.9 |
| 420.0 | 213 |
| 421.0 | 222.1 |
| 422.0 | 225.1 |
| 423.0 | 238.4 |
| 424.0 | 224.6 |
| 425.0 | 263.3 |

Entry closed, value 196.5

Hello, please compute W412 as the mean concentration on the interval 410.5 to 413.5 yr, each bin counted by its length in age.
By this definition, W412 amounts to 197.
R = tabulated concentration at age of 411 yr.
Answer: 203.7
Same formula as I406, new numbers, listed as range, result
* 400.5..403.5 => 246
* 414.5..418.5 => 196.3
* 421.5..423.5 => 225.1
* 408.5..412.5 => 195.1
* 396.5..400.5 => 273.4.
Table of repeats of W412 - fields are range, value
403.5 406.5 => 224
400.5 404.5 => 255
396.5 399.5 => 299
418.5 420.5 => 207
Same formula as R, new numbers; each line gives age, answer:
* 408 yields 206.8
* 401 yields 261.3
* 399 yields 302.9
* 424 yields 224.6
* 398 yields 290.5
